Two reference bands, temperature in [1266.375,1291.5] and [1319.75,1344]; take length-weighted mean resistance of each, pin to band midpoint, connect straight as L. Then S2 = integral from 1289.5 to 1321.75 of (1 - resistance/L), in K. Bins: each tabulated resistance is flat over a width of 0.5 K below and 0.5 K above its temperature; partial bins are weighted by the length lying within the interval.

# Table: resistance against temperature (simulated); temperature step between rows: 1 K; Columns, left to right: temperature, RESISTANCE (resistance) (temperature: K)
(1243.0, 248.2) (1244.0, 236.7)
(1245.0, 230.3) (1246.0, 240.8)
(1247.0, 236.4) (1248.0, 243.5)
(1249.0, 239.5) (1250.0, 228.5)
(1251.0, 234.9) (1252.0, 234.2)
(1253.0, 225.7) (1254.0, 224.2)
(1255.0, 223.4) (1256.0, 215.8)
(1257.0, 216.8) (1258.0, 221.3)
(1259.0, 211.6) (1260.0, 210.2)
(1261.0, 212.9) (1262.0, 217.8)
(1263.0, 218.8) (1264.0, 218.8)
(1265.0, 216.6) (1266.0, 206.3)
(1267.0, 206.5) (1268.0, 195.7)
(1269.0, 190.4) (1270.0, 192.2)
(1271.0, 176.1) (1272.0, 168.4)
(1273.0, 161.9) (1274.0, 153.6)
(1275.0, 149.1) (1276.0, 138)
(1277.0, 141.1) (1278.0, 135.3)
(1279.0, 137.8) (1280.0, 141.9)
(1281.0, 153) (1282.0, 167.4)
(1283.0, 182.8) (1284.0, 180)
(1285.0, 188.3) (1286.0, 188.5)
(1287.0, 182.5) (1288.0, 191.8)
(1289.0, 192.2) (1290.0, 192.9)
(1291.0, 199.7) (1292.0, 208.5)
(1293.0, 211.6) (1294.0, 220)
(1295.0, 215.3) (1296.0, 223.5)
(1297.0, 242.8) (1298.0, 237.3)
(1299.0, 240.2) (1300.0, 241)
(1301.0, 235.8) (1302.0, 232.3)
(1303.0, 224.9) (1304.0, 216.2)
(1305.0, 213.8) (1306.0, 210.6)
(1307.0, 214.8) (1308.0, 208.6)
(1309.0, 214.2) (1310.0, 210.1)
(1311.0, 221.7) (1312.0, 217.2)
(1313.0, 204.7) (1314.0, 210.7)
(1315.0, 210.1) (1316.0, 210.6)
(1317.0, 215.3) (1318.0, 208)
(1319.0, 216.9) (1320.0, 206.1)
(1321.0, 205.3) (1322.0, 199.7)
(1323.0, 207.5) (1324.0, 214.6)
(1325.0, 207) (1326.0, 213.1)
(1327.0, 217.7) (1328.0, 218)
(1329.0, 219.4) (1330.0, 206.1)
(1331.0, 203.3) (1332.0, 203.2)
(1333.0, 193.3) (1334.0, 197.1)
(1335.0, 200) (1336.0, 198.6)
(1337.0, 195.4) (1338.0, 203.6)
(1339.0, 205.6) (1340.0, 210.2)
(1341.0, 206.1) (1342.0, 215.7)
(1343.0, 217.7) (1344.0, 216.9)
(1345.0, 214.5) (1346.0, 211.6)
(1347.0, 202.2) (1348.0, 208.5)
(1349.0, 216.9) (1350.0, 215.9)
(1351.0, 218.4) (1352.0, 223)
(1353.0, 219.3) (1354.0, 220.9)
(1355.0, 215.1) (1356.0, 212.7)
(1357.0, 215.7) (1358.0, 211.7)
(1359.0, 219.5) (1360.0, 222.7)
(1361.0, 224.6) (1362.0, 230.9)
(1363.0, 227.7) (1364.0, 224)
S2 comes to -4.6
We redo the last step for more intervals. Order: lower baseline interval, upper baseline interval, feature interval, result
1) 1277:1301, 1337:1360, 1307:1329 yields -0.9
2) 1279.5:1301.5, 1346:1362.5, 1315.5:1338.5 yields 0.4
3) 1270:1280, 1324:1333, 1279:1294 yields -1.7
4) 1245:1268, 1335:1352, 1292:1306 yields -0.6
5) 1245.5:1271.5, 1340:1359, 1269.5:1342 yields 5.4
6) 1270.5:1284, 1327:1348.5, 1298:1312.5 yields -3.5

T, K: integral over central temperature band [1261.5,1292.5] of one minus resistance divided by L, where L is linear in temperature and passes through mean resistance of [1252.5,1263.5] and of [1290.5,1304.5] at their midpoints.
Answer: 5.72 K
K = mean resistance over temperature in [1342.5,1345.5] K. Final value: 216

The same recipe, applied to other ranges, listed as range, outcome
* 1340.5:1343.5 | 213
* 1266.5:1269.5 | 198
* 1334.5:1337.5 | 198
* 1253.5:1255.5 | 224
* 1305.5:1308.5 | 211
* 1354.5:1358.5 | 214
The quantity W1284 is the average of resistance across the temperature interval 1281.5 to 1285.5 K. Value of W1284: 180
